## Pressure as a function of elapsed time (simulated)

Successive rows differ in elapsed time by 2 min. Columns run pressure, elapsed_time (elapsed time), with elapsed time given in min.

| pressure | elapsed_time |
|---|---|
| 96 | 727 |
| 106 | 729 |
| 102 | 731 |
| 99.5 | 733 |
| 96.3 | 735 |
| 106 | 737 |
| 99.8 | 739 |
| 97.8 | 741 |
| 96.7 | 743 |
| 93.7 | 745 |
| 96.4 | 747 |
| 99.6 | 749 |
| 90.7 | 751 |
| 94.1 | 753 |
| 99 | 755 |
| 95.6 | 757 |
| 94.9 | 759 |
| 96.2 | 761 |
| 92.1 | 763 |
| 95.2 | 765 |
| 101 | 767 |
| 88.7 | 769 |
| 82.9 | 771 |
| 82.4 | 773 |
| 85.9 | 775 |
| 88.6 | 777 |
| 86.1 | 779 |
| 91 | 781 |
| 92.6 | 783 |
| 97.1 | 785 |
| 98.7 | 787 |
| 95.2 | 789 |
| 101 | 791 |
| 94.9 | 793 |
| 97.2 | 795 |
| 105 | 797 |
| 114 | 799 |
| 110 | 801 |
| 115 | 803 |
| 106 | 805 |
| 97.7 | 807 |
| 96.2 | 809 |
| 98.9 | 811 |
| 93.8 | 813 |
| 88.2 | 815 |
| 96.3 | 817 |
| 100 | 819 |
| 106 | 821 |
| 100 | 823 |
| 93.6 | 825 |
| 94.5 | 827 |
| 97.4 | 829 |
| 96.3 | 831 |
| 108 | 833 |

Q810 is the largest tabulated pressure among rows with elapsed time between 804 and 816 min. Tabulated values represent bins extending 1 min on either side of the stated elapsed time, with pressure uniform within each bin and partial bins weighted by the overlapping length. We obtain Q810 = 106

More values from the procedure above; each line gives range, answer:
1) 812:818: 96.3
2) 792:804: 115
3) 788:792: 101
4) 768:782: 91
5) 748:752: 99.6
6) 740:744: 97.8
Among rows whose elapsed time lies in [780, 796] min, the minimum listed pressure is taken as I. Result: 91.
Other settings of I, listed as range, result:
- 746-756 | 90.7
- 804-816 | 88.2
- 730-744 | 96.3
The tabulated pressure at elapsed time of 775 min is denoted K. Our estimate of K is 85.9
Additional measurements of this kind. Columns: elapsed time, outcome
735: 96.3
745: 93.7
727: 96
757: 95.6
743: 96.7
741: 97.8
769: 88.7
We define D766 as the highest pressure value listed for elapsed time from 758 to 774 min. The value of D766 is 101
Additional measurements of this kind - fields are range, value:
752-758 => 99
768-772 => 88.7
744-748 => 96.4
